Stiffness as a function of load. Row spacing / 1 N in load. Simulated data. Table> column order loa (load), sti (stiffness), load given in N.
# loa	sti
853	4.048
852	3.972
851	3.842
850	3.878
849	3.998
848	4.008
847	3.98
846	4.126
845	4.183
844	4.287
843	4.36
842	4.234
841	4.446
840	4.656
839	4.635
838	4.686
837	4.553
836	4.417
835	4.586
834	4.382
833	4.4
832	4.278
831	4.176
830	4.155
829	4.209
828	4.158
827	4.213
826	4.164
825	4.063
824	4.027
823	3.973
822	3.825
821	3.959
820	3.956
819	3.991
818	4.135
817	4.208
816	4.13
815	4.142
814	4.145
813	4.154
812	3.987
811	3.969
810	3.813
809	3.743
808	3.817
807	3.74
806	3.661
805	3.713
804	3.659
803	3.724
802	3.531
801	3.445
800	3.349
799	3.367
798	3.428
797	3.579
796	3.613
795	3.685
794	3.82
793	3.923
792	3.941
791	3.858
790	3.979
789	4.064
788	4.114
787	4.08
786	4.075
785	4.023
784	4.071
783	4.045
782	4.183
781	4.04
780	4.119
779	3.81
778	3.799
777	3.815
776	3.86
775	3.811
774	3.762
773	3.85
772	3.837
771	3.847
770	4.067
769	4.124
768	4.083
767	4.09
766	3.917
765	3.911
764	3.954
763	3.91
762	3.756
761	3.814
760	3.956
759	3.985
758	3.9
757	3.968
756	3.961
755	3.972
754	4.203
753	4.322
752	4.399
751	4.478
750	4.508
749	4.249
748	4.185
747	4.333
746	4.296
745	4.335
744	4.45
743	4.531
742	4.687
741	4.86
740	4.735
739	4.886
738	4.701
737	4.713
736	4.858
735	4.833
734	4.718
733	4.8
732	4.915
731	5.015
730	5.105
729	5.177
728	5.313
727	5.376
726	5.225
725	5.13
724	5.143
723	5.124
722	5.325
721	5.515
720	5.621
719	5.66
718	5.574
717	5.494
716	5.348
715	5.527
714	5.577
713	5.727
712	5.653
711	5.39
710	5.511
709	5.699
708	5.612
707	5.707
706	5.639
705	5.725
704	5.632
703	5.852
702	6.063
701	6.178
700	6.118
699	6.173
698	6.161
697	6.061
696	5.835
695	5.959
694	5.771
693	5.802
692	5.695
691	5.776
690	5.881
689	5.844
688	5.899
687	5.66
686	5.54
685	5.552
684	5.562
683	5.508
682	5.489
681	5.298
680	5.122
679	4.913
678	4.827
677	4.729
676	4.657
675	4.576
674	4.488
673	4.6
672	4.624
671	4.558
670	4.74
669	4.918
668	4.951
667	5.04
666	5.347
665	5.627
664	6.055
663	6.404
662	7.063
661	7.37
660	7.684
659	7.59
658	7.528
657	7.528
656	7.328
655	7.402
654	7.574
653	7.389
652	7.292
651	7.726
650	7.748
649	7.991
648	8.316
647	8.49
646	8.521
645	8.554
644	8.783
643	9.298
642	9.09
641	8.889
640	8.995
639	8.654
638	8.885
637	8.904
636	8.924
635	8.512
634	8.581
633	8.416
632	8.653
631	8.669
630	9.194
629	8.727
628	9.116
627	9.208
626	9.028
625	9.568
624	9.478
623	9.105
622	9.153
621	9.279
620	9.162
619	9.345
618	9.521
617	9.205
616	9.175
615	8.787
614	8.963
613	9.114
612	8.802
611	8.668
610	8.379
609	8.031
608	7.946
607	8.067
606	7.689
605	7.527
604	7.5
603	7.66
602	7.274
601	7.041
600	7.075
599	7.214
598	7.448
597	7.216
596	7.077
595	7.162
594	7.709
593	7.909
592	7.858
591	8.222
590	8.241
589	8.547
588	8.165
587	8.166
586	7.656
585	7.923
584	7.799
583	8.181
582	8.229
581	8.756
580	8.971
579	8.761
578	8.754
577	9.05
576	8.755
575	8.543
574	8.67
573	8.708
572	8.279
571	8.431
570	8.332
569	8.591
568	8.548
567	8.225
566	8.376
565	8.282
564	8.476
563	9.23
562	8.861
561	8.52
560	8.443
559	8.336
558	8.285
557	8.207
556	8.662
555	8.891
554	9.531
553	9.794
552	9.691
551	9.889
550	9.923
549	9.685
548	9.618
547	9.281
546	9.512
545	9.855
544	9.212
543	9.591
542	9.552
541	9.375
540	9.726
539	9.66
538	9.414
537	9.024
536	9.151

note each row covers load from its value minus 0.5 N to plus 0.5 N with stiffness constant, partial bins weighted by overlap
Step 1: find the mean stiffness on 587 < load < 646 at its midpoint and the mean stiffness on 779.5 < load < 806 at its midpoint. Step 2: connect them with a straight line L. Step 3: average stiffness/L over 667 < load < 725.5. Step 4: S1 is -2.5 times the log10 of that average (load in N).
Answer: 0.16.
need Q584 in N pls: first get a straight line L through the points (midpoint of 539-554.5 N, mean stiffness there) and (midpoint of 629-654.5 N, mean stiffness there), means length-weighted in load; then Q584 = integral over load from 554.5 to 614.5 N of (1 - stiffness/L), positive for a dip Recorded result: 6.3 N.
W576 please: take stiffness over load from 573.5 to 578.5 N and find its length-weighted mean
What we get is 8.75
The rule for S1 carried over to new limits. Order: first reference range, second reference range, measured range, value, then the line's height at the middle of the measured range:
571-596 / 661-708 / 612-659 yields -0.25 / 6.86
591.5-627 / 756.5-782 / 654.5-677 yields 0.15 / 6.76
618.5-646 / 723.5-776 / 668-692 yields 0.34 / 7.11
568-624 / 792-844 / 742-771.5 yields 0.25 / 5.2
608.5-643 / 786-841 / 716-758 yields 0.25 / 6.02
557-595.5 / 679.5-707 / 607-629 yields -0.20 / 7.44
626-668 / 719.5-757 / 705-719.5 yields 0.01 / 5.66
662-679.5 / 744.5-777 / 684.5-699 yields -0.21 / 4.83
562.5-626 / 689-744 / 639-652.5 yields -0.18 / 7.12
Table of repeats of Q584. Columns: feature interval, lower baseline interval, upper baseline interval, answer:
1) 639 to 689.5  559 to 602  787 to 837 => 1.4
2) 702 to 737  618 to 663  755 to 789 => 2.3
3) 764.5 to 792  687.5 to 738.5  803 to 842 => 4.2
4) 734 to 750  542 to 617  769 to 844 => 2.1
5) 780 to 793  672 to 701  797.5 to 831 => 0.6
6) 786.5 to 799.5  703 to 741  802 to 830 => 1.5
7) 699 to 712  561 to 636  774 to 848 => 0.9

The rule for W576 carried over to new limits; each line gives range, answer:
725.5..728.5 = 5.3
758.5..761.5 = 3.92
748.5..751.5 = 4.41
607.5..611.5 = 8.26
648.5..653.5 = 7.63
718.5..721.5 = 5.6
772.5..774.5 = 3.81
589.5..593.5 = 8.06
